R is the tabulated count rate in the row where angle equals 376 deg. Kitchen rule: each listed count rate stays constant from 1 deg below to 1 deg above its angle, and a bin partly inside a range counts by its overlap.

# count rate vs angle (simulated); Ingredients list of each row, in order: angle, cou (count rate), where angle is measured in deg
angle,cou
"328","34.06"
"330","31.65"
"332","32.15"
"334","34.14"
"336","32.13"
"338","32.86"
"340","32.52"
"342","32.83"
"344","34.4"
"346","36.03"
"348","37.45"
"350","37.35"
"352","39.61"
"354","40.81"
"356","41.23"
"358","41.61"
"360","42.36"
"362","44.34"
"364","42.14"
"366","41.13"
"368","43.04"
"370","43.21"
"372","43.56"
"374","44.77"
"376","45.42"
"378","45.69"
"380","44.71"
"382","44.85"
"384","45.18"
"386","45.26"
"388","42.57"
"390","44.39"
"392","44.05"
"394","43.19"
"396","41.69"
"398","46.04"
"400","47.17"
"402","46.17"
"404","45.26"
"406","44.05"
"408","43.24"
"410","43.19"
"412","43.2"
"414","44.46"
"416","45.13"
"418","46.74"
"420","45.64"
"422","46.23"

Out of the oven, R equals 45.42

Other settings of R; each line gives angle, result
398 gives 46.04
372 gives 43.56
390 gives 44.39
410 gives 43.19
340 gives 32.52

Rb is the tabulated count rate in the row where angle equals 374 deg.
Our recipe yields 44.77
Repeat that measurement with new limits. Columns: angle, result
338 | 32.86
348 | 37.45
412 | 43.2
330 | 31.65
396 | 41.69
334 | 34.14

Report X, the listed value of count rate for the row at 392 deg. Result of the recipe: 44.05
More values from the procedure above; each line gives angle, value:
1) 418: 46.74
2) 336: 32.13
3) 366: 41.13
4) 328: 34.06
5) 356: 41.23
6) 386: 45.26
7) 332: 32.15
